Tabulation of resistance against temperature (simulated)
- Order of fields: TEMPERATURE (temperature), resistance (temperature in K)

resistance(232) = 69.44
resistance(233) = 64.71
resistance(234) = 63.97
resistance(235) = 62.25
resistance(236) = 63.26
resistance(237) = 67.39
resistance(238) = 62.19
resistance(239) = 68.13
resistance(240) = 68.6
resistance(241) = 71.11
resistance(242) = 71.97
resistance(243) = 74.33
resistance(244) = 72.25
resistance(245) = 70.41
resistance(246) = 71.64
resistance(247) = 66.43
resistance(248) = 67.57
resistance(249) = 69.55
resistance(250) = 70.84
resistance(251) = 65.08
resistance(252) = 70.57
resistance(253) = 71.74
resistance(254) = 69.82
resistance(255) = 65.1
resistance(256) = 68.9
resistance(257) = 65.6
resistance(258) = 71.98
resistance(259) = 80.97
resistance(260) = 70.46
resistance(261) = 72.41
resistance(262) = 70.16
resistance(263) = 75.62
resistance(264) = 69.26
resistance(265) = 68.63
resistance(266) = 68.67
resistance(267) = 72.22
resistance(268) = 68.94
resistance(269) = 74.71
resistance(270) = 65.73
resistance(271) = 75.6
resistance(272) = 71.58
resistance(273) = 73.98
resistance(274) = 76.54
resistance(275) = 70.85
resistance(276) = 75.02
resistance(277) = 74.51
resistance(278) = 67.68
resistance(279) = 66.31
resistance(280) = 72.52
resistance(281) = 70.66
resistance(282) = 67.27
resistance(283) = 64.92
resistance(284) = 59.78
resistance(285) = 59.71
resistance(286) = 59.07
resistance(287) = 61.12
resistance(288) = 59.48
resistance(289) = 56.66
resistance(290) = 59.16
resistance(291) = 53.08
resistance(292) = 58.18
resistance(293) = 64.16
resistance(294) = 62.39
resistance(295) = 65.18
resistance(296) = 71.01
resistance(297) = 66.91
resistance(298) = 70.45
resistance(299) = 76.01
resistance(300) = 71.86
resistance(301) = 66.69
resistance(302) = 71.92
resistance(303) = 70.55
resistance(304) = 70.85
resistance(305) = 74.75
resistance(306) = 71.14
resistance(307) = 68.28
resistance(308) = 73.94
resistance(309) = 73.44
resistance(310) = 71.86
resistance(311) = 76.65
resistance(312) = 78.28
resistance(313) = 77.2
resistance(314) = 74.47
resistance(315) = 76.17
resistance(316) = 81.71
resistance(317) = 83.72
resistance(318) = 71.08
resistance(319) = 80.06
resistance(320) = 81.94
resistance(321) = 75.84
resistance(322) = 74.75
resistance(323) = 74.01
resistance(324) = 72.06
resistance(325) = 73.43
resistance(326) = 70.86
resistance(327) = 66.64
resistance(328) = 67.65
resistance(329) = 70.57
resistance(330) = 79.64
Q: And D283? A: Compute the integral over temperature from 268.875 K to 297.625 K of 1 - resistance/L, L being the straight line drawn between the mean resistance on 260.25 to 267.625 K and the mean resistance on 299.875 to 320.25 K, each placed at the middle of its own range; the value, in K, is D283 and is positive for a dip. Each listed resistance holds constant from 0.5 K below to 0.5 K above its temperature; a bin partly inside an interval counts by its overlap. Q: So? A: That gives 2.4 K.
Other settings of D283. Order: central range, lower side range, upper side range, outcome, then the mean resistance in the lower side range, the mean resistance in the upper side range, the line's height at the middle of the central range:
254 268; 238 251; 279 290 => -0.8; 69.7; 63.1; 67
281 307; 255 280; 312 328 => 2.8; 71.4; 75.4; 73.4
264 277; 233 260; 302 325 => -0.1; 68.9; 75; 71.1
